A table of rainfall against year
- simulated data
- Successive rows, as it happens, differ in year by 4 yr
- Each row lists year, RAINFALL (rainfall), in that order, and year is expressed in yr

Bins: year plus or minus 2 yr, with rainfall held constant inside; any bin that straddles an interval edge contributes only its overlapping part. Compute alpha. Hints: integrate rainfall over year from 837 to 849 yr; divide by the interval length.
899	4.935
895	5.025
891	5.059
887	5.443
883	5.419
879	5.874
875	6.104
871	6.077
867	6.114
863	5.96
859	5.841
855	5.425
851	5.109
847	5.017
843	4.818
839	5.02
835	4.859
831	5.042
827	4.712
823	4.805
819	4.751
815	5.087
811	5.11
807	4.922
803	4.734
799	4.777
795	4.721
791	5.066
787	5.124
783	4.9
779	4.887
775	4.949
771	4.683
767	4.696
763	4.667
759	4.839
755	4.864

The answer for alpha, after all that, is 4.95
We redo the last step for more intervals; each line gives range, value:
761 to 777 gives 4.75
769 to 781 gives 4.84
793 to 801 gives 4.75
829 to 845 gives 4.93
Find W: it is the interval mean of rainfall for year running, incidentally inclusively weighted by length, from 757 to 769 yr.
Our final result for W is 4.73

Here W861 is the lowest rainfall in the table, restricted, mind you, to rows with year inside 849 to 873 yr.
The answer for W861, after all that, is 5.109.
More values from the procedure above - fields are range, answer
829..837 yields 4.859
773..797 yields 4.721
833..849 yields 4.818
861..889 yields 5.419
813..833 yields 4.712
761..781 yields 4.667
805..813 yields 4.922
